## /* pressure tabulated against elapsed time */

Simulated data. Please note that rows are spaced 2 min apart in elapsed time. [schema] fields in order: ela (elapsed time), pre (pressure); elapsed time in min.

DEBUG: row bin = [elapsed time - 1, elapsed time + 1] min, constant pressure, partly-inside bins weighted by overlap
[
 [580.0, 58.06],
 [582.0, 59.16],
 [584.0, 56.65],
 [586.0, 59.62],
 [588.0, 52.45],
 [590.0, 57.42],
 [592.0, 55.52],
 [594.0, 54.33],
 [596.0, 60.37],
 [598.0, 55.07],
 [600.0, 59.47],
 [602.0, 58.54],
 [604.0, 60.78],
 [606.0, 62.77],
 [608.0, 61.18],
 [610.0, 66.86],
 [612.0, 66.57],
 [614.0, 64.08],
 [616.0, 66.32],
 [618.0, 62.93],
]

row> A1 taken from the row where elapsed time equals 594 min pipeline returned 54.33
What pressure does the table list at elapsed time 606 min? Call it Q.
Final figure 62.77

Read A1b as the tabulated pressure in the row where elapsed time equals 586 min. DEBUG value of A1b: 59.62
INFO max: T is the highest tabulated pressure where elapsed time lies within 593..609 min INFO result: 62.77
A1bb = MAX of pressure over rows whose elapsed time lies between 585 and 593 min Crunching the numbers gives 59.62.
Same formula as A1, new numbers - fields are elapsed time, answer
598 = 55.07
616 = 66.32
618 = 62.93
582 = 59.16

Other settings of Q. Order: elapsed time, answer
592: 55.52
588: 52.45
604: 60.78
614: 64.08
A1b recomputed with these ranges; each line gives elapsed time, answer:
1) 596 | 60.37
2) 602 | 58.54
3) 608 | 61.18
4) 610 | 66.86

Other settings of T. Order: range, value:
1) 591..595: 55.52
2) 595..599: 60.37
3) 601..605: 60.78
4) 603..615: 66.86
